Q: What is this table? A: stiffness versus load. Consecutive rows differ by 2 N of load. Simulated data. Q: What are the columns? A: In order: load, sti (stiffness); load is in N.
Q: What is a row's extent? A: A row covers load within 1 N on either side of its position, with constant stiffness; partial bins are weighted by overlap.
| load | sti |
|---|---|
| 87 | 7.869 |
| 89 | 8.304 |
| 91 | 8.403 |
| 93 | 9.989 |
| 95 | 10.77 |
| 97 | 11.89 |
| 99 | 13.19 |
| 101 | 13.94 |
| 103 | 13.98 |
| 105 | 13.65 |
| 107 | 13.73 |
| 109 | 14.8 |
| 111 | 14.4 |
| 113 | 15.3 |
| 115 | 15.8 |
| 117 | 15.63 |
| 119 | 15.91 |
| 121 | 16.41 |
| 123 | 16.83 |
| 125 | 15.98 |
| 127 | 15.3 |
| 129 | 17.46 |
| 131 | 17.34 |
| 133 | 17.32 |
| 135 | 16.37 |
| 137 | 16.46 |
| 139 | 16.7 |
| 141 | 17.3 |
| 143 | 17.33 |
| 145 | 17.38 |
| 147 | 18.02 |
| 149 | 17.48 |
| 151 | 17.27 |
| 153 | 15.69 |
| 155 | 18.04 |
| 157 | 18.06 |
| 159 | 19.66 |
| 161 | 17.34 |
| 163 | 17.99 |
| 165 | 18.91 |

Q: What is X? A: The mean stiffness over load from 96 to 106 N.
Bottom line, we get 13.3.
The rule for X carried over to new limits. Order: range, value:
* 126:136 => 16.8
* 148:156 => 17.1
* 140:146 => 17.3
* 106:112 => 14.3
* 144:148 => 17.7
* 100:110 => 14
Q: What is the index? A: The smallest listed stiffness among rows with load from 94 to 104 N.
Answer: 10.77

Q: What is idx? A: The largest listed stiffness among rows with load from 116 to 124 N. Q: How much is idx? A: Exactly 16.83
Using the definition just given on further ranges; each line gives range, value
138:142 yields 17.3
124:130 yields 17.46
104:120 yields 15.91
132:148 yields 18.02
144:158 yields 18.06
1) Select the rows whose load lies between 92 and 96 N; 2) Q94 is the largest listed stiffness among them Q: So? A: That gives 10.77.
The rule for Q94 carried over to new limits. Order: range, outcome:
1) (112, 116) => 15.8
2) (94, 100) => 13.19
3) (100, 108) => 13.98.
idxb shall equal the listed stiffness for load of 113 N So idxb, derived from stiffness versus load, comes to 15.3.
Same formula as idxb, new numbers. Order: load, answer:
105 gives 13.65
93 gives 9.989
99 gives 13.19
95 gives 10.77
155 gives 18.04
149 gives 17.48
